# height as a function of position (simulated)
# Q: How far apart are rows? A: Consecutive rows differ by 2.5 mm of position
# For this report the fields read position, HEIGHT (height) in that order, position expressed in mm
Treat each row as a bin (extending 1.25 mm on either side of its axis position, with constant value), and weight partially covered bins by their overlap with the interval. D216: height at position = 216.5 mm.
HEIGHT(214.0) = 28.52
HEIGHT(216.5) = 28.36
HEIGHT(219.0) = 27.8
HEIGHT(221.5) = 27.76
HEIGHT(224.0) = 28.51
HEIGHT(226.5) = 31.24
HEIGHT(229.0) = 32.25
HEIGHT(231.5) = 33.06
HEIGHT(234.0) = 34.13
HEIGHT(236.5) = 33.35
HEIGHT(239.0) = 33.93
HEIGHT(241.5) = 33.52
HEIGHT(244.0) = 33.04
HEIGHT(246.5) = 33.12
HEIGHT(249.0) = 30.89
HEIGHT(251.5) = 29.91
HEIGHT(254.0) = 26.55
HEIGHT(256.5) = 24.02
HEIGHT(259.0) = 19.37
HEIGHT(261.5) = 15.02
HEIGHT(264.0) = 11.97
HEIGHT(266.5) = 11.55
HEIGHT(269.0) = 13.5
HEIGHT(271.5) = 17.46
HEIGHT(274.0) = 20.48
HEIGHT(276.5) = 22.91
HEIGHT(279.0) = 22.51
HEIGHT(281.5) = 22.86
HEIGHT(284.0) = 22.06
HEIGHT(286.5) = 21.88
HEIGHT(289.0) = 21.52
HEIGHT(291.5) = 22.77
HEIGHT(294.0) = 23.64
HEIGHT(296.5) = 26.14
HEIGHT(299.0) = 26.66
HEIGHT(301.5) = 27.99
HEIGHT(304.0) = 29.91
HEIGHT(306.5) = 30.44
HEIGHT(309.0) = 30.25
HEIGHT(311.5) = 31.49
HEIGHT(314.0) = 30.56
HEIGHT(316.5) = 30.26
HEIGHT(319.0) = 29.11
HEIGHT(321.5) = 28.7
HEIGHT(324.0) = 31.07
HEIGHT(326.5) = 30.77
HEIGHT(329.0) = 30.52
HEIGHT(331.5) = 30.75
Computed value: 28.36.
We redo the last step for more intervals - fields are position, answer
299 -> 26.66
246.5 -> 33.12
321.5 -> 28.7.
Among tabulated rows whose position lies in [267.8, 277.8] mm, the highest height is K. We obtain 22.91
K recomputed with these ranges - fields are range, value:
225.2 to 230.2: 32.25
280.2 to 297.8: 26.14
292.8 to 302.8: 27.99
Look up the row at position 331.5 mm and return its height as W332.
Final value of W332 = 30.75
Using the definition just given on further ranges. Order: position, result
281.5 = 22.86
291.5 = 22.77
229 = 32.25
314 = 30.56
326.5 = 30.77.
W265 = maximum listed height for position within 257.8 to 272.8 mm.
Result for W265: 19.37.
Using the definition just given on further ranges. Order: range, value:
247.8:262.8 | 30.89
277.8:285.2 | 22.86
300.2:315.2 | 31.49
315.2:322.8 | 30.26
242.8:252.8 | 33.12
